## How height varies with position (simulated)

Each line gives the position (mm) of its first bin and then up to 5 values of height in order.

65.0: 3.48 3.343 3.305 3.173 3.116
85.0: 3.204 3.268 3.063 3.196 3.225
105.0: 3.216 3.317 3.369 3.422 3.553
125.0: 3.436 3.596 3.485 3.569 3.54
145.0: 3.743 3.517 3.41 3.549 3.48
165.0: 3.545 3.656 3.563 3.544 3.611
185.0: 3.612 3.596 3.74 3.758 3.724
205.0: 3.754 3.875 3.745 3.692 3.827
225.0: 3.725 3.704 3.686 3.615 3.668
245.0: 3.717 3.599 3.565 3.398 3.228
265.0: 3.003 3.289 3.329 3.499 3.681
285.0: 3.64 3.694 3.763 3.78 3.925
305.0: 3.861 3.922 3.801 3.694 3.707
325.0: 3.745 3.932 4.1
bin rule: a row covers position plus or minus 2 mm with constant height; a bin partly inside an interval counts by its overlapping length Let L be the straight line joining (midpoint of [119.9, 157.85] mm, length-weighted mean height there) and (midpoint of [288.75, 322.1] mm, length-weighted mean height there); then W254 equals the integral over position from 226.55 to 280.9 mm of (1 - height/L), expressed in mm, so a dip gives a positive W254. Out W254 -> 3.3 mm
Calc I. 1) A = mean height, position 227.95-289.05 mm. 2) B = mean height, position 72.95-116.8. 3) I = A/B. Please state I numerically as 1.09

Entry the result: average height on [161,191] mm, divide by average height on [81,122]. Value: 1.1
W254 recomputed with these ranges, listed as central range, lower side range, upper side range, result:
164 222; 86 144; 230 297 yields -3.7 mm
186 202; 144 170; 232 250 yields -0.5 mm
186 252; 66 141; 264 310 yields -3.7 mm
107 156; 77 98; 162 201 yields -1.7 mm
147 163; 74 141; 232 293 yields -0.5 mm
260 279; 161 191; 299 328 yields 2.4 mm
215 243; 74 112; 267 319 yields -1.4 mm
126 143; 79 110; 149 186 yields -0.8 mm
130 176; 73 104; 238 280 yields -3.8 mm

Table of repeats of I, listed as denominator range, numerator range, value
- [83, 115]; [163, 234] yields 1.14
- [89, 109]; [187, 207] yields 1.16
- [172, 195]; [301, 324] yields 1.05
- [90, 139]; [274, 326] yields 1.11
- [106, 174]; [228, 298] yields 1.01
